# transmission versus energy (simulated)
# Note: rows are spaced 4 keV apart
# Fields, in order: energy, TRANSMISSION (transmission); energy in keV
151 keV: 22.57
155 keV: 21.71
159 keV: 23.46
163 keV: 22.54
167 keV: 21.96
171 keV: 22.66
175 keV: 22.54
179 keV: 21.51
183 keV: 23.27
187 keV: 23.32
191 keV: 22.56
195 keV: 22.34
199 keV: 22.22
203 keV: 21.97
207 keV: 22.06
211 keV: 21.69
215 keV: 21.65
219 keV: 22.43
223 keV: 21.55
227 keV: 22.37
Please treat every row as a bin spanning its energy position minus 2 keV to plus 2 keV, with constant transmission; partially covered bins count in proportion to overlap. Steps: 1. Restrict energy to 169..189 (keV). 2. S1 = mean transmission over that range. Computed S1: 22.7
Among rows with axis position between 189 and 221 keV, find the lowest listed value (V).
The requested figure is 21.65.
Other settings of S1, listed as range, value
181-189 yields 23.3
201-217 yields 21.8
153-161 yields 22.6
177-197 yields 22.6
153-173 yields 22.5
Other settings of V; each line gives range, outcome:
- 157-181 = 21.51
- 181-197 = 22.34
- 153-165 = 21.71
